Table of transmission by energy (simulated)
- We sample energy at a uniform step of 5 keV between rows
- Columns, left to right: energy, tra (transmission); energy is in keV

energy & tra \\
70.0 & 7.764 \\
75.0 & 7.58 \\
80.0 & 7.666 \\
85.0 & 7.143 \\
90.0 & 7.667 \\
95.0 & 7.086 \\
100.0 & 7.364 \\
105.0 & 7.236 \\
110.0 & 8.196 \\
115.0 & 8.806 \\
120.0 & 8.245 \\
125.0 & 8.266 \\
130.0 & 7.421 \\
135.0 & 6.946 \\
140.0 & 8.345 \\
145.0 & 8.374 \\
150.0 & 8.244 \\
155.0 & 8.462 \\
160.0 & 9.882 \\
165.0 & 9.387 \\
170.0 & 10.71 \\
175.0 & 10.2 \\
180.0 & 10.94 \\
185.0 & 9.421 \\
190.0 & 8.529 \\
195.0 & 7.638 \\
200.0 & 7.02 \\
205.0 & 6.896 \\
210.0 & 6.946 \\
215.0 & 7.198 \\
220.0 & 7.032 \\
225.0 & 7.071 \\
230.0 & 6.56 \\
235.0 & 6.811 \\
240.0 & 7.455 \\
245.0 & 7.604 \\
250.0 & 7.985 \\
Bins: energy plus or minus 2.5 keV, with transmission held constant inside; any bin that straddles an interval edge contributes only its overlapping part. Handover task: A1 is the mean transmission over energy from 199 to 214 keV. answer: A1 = 6.97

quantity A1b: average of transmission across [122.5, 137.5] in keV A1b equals 7.54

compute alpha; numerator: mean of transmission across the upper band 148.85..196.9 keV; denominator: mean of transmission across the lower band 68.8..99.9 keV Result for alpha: 1.3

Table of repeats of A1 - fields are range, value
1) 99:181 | 8.63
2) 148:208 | 8.93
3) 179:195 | 9.2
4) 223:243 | 6.99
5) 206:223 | 7.04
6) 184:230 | 7.41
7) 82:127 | 7.77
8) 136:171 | 8.9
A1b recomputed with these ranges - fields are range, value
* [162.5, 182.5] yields 10.3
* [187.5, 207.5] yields 7.52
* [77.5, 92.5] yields 7.49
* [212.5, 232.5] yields 6.97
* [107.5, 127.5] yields 8.38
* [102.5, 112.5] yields 7.72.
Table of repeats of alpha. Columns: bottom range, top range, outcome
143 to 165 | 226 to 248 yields 0.81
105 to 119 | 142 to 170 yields 1.09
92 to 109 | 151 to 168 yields 1.26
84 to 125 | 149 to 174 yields 1.22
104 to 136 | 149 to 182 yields 1.23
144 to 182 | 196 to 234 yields 0.73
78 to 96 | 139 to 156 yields 1.13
